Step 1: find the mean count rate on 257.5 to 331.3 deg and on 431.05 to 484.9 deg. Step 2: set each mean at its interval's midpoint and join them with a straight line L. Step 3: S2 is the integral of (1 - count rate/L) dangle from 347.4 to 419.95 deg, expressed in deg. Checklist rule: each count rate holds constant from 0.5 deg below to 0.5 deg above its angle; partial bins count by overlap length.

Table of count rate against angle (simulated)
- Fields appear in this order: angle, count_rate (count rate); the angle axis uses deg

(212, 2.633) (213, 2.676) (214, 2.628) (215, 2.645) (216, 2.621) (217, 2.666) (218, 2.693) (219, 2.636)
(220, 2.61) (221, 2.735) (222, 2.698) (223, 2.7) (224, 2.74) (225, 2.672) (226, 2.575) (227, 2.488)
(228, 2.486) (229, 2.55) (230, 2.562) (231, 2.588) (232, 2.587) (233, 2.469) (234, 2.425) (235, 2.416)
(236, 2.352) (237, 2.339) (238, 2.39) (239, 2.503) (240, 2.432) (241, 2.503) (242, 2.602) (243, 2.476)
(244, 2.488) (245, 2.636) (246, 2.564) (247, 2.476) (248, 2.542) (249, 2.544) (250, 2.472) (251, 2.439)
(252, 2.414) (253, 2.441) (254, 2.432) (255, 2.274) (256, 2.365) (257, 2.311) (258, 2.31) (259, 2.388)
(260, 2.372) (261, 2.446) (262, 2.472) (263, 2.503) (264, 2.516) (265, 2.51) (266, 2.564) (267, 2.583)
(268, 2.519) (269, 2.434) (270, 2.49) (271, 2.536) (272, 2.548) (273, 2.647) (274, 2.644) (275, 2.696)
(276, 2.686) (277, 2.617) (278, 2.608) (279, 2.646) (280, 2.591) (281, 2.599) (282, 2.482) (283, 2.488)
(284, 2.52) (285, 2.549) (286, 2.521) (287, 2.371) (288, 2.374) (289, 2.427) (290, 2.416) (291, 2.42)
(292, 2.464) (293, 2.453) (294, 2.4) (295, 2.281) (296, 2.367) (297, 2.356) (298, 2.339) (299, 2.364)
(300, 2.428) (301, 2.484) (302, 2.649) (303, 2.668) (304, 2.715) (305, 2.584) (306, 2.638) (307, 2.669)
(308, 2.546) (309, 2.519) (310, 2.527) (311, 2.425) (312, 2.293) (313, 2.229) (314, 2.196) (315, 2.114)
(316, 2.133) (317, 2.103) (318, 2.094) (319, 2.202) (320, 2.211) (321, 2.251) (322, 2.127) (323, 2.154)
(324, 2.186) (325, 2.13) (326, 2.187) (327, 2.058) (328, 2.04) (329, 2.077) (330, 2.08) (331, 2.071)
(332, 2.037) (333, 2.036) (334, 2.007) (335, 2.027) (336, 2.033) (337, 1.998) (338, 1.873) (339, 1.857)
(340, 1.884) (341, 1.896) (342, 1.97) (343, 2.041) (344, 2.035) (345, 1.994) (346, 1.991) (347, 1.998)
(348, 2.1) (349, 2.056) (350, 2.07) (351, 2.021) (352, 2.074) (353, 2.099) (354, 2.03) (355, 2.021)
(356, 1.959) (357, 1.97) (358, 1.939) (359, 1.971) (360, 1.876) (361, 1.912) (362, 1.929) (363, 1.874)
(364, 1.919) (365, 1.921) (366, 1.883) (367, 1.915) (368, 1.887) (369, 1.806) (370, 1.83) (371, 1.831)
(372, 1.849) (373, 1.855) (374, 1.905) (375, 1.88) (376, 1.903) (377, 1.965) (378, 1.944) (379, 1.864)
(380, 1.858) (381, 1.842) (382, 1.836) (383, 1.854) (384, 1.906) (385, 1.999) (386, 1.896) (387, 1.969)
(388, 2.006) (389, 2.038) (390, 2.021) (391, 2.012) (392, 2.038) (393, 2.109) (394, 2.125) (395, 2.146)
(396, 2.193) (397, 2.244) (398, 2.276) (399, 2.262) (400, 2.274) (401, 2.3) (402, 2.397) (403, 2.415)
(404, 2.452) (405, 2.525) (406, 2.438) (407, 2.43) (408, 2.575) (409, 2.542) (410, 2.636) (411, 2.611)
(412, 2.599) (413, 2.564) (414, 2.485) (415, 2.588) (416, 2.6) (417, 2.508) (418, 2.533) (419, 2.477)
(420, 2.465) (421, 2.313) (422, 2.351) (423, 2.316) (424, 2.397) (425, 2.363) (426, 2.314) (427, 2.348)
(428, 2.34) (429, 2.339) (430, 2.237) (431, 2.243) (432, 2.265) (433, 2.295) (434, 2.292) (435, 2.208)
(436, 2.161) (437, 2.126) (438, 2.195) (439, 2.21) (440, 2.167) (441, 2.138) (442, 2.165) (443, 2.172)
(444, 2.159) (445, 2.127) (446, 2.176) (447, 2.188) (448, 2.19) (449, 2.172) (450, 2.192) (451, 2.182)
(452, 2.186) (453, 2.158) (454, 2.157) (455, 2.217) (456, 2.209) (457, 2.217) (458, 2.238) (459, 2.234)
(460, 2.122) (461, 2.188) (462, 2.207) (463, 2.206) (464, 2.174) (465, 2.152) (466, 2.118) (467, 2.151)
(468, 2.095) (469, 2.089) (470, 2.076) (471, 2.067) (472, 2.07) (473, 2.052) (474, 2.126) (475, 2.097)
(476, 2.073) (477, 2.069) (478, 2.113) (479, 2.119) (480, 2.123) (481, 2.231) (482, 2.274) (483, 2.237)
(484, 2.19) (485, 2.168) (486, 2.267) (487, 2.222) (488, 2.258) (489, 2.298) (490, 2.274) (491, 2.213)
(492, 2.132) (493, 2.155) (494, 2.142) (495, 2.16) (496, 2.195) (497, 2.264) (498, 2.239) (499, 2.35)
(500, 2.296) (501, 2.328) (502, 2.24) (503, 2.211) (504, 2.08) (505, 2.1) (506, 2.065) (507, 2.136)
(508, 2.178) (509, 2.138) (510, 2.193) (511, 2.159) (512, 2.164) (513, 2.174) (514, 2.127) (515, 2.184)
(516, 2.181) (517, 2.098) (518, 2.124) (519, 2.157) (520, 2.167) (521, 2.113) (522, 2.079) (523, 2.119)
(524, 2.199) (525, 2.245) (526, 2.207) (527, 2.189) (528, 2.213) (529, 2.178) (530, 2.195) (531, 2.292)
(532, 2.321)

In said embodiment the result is 4.9 deg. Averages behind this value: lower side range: 2.41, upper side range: 2.17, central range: 2.12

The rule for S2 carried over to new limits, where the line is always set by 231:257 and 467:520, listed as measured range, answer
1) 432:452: 0.4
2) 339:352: 1.9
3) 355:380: 4.5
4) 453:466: 0.1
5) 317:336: 2.1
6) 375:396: 3.0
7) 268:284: -1.0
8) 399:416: -1.6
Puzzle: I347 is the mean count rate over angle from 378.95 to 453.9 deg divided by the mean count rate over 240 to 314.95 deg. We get 0.91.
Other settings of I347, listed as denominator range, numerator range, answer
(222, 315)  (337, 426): 0.85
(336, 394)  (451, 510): 1.12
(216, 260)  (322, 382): 0.79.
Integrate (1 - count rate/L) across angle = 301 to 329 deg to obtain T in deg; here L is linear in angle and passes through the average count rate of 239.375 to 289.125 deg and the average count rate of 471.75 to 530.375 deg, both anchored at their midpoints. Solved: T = 1.3 deg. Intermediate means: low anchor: 2.5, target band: 2.32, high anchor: 2.18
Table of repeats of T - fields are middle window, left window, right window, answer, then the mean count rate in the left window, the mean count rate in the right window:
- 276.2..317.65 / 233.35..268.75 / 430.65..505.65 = -0.9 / 2.46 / 2.18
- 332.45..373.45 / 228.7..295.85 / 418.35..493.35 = 6.9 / 2.49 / 2.2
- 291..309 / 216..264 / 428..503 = -0.5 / 2.51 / 2.19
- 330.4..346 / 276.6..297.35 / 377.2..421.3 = 2.5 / 2.47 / 2.25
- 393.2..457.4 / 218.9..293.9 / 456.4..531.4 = -1.2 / 2.51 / 2.17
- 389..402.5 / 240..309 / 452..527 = 0.8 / 2.5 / 2.17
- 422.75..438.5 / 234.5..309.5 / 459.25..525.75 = -0.1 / 2.49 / 2.17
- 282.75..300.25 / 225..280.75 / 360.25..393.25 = -0.7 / 2.5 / 1.92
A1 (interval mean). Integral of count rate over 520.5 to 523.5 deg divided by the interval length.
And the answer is 2.1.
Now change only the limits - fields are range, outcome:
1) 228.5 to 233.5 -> 2.55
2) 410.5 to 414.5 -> 2.56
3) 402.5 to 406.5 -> 2.46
